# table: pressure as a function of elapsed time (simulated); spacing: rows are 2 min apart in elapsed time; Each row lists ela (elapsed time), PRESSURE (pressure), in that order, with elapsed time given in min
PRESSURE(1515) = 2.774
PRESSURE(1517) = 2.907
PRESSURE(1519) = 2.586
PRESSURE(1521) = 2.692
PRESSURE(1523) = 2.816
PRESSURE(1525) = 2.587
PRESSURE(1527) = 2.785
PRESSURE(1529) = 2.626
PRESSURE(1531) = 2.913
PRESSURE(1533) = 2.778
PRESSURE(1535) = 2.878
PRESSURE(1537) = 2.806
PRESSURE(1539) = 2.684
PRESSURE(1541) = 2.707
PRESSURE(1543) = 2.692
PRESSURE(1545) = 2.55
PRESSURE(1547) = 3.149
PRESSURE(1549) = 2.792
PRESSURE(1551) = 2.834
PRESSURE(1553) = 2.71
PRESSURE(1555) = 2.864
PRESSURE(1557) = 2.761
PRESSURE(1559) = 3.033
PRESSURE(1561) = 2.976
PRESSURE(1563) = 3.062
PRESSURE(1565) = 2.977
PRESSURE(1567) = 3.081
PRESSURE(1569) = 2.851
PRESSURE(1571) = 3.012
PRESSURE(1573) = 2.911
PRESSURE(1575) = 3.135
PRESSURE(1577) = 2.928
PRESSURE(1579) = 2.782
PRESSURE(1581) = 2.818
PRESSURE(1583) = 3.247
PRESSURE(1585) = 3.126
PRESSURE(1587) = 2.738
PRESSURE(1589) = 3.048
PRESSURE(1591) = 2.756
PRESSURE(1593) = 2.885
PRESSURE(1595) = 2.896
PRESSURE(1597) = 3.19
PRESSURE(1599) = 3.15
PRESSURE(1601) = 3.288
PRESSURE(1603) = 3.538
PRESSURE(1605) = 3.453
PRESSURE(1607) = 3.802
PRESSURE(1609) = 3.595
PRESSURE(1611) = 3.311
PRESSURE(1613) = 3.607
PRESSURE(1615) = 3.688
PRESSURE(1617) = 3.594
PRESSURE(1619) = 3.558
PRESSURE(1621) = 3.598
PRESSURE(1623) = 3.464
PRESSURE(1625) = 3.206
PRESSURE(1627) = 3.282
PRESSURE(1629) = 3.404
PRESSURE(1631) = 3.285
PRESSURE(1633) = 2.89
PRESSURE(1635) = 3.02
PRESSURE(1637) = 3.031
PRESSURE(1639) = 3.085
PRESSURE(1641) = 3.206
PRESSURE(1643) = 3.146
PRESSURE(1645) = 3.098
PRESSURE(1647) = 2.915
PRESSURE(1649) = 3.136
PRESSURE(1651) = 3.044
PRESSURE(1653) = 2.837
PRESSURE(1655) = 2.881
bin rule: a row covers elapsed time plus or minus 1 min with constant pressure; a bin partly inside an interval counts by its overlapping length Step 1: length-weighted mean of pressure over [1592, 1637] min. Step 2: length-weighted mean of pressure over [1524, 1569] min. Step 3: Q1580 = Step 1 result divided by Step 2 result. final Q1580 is 1.2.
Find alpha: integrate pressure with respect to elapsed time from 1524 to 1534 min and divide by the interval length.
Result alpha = 2.74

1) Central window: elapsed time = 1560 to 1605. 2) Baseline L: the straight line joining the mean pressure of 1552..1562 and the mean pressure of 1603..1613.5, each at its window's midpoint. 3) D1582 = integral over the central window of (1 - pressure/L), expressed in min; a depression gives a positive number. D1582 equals 2.46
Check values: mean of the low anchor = 2.87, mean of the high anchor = 3.55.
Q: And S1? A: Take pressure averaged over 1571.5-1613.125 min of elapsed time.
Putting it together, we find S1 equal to 3.14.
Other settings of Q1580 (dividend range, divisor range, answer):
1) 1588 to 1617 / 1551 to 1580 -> 1.13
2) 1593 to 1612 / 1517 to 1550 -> 1.21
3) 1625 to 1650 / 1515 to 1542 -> 1.14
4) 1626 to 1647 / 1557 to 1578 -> 1.05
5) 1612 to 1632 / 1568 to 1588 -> 1.17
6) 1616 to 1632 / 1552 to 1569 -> 1.17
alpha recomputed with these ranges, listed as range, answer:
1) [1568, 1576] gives 2.98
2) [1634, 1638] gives 3.03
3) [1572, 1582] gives 2.91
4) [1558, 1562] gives 3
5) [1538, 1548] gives 2.76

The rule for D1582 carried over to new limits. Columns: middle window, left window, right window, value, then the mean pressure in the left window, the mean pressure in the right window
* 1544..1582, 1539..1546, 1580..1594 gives -1.6 min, 2.65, 2.95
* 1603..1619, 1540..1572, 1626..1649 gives -2.8 min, 2.88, 3.12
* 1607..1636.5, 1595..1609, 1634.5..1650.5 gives -1.5 min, 3.38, 3.08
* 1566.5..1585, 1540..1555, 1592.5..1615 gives 0.6 min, 2.78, 3.36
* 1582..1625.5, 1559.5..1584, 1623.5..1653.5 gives -3.7 min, 2.98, 3.12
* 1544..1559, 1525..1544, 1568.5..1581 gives 0.0 min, 2.75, 2.93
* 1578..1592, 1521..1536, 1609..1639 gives 0.8 min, 2.76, 3.35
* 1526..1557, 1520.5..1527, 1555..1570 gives 0.4 min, 2.71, 2.96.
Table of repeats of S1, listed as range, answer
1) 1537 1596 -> 2.9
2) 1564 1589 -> 2.97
